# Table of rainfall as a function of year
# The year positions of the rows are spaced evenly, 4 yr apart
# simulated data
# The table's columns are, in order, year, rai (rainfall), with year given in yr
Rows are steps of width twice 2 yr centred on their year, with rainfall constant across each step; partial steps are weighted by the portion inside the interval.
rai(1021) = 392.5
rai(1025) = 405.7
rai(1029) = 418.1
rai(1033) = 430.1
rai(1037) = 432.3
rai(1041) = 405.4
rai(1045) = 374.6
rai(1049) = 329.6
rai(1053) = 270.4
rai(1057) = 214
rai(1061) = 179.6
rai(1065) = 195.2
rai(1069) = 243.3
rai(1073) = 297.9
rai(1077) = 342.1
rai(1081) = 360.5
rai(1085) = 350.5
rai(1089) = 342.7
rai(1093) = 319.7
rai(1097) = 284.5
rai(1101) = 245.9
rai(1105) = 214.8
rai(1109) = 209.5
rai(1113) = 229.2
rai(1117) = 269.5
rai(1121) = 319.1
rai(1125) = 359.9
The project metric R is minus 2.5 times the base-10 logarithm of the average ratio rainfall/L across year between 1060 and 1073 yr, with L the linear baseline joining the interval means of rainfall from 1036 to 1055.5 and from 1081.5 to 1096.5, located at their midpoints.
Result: 0.48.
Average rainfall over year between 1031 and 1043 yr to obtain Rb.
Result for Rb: 423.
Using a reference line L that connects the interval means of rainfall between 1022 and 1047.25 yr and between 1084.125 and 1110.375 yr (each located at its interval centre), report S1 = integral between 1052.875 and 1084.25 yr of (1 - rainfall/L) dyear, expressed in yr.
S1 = 6.4 yr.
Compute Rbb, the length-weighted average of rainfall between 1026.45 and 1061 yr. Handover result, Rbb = 350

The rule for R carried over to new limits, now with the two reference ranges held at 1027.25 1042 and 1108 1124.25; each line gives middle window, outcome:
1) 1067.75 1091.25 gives 0.034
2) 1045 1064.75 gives 0.446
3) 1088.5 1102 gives 0.039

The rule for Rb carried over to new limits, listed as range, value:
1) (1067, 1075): 271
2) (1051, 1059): 242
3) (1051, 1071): 220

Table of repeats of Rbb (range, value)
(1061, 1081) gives 270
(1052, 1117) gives 269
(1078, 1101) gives 325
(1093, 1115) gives 244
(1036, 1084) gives 302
